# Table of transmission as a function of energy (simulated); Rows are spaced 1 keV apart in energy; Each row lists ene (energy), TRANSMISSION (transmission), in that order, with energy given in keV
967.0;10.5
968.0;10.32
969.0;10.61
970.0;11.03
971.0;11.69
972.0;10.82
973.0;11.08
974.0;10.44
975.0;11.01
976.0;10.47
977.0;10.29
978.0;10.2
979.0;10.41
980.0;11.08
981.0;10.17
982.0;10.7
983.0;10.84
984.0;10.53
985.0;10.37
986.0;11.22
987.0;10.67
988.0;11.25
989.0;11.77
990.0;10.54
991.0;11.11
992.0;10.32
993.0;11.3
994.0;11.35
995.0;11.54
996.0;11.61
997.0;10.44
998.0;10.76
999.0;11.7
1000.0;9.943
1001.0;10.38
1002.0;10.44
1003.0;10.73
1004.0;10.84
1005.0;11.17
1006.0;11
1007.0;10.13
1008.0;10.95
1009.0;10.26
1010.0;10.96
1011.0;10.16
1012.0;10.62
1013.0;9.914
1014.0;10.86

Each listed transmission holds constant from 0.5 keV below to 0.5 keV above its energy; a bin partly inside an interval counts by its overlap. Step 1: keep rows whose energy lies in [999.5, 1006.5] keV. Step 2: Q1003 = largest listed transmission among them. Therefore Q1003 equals 11.17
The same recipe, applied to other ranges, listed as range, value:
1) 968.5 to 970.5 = 11.03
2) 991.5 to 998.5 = 11.61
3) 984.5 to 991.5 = 11.77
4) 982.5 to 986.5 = 11.22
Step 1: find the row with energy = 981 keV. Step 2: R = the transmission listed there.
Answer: 10.17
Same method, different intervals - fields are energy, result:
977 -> 10.29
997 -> 10.44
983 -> 10.84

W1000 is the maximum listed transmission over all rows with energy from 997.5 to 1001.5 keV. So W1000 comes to 11.7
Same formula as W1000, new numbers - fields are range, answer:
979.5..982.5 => 11.08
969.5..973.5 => 11.69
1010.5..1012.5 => 10.62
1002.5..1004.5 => 10.84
